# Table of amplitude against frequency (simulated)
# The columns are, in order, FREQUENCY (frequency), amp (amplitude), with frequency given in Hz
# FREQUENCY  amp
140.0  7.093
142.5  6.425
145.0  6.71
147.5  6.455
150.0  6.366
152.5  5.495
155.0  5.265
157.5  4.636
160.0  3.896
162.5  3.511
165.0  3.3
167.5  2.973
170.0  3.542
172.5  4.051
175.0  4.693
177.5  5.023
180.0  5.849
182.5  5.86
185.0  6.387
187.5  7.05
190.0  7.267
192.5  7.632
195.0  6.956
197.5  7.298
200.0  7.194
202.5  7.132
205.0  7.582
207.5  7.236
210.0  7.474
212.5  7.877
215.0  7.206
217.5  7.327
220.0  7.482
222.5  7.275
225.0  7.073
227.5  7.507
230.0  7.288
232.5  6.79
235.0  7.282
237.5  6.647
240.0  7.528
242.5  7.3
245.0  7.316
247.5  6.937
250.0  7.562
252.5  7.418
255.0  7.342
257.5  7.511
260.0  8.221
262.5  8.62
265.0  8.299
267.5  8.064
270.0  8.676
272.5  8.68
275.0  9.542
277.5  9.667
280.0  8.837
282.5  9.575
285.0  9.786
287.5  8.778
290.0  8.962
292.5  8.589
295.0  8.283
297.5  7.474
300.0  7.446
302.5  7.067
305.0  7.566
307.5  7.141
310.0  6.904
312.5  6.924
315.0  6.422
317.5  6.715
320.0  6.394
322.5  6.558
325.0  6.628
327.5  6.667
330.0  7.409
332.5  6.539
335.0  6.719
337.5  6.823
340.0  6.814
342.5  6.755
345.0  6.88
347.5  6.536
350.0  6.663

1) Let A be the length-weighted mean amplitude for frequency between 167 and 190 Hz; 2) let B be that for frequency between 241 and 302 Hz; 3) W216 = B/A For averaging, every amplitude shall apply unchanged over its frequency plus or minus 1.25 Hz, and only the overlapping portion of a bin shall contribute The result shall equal 1.6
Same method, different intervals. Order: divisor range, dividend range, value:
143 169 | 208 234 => 1.50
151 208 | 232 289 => 1.44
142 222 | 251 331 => 1.30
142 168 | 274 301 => 1.76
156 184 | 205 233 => 1.70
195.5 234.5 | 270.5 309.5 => 1.16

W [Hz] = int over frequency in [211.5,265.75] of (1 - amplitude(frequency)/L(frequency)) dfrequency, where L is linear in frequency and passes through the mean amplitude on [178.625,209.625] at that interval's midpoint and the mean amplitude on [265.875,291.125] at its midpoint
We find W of 4.15 Hz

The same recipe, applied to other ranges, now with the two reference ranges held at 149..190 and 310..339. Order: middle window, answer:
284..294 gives -4.3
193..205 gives -4.4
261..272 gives -4.3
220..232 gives -3.6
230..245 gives -3.7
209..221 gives -4.4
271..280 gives -4.5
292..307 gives -2.9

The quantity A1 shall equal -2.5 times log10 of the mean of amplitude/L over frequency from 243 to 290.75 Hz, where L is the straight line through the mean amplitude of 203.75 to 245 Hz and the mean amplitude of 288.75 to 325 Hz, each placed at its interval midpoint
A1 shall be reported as -0.151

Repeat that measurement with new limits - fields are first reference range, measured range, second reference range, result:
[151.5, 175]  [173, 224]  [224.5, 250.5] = -0.23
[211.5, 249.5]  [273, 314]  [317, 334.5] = -0.20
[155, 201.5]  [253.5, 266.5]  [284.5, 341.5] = -0.22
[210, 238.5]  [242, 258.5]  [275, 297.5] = 0.09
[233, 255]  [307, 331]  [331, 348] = 0.01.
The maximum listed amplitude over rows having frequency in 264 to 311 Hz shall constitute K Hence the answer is 9.786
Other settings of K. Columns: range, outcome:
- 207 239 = 7.877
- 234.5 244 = 7.528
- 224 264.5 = 8.62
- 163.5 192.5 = 7.632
